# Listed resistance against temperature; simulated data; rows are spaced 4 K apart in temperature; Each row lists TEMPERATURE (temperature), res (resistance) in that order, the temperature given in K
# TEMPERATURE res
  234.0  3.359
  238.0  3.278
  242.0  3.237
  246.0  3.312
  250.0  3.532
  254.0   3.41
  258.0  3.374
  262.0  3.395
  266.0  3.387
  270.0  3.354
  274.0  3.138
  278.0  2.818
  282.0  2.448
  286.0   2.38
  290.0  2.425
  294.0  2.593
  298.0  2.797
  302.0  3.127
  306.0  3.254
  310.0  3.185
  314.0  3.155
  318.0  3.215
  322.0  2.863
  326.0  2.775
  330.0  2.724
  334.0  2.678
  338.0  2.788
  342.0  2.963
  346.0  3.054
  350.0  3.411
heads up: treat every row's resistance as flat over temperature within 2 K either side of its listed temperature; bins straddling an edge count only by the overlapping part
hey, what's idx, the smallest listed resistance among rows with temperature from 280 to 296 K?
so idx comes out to 2.38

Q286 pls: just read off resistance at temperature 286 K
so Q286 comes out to 2.38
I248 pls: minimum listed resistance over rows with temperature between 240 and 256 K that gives 3.237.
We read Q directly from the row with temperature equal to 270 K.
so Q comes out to 3.354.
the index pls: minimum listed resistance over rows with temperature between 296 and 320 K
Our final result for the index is 2.797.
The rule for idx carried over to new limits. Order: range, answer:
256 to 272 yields 3.354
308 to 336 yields 2.678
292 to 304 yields 2.593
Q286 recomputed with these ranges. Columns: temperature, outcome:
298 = 2.797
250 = 3.532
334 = 2.678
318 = 3.215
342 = 2.963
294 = 2.593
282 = 2.448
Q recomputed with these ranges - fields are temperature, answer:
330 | 2.724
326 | 2.775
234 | 3.359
